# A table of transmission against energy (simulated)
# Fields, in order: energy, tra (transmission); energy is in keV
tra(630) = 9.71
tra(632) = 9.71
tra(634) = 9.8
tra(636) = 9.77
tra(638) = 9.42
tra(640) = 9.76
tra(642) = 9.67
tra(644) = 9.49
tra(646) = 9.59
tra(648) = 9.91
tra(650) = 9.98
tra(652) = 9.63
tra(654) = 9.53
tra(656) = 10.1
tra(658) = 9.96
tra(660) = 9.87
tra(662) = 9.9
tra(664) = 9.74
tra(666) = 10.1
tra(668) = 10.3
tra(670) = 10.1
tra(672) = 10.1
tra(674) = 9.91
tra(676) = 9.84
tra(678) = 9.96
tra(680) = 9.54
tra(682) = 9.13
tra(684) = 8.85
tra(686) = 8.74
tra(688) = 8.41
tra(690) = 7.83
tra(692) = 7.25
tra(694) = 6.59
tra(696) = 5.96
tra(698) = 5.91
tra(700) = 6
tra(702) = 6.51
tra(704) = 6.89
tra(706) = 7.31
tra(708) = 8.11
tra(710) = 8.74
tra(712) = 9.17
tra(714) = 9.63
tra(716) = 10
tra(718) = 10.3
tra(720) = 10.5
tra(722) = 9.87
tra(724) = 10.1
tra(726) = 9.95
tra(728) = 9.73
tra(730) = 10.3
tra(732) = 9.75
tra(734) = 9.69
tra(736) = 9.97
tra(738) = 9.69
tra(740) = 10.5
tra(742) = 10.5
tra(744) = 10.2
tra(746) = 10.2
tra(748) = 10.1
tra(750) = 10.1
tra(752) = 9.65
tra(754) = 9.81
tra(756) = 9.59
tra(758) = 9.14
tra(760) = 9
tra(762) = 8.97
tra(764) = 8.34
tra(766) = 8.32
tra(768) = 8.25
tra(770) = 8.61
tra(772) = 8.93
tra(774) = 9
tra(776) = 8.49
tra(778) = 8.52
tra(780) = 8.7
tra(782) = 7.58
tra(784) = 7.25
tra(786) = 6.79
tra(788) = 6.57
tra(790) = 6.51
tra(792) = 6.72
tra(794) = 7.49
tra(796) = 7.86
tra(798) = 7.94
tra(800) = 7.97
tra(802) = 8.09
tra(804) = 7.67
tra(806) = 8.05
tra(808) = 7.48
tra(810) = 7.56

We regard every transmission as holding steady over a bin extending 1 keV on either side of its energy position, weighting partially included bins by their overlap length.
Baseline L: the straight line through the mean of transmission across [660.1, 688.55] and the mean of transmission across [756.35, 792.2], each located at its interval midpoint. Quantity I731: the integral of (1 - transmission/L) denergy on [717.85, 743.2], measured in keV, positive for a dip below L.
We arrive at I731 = -3.62 keV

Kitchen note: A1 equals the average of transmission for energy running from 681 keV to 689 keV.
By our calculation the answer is 8.78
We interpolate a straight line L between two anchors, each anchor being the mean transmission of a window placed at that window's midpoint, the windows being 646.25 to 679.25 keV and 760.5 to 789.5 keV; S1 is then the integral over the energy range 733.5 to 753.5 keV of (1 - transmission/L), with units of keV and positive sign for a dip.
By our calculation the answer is -3.3 keV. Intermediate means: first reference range 9.92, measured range 10.1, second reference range 8.15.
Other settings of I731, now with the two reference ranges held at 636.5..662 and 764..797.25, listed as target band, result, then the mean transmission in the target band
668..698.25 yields 2.01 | 8.66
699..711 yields 2.26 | 7.26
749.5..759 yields -1.60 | 9.63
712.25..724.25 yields -1.71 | 10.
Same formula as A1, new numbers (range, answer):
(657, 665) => 9.87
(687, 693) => 7.83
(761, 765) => 8.66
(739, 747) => 10.3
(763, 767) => 8.33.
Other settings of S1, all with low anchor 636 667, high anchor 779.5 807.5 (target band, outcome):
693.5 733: 0.7 keV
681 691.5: 0.8 keV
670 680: -0.6 keV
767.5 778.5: -1.2 keV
